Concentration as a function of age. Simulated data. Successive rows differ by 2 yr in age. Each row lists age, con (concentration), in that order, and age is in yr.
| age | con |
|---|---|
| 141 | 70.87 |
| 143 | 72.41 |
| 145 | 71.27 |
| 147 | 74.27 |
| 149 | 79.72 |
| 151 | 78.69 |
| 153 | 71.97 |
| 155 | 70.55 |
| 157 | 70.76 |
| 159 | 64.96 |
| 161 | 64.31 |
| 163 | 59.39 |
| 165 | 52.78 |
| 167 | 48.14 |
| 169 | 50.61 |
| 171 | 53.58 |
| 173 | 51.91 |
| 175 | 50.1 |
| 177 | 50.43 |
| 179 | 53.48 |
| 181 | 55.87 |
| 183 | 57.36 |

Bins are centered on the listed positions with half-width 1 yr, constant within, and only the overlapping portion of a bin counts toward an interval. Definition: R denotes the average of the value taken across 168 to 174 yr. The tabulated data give 52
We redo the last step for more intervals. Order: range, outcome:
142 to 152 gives 75.3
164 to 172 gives 51.3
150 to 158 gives 73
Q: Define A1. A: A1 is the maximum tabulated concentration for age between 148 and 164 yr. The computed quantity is 79.72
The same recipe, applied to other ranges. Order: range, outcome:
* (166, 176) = 53.58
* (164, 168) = 52.78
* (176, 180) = 53.48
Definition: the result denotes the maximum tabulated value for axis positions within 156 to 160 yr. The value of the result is 70.76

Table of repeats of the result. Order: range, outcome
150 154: 78.69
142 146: 72.41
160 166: 64.31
